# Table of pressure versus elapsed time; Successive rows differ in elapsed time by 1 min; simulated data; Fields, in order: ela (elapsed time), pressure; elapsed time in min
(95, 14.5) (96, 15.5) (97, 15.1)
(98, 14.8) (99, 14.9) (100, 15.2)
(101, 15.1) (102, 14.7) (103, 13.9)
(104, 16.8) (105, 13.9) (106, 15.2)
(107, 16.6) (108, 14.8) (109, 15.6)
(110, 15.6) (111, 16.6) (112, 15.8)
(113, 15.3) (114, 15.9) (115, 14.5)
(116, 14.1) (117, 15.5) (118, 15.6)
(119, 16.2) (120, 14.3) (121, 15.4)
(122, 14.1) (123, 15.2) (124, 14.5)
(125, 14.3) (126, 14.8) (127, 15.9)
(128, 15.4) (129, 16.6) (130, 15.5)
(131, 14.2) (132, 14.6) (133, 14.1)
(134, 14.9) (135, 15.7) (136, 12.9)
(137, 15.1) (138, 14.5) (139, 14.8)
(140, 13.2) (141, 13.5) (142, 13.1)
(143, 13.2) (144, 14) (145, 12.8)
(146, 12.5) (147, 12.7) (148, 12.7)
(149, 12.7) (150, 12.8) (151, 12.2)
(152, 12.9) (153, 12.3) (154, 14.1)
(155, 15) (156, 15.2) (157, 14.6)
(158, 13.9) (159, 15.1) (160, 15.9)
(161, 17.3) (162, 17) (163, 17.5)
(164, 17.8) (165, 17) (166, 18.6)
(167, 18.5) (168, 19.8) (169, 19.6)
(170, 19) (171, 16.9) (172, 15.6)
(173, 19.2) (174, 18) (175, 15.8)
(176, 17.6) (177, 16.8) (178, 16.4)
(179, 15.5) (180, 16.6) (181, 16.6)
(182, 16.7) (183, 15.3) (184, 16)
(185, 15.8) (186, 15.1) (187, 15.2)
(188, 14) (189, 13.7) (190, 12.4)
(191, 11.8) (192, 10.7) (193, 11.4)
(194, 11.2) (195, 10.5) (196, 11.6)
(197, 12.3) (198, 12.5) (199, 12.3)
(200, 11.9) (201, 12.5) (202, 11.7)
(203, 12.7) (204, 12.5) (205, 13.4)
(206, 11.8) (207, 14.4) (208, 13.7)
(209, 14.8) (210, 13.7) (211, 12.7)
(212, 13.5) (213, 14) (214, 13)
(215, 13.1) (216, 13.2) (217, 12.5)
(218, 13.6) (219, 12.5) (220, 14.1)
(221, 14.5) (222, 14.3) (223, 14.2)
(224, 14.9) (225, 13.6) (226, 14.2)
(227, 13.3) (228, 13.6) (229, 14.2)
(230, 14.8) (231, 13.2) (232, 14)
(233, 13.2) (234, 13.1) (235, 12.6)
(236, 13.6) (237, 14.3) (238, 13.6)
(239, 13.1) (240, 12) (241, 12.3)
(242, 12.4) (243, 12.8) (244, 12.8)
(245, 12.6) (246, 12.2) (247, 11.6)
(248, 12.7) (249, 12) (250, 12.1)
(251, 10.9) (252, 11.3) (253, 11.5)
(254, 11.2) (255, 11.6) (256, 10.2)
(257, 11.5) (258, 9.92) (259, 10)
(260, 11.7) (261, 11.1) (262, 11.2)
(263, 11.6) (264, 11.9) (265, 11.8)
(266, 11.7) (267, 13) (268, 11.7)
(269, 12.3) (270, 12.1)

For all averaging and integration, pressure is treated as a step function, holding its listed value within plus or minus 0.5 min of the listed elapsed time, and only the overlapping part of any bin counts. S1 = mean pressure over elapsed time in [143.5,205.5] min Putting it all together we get 14.7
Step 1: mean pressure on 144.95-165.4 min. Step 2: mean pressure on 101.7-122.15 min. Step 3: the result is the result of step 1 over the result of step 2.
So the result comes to 0.9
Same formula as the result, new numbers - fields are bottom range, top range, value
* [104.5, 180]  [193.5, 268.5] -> 0.83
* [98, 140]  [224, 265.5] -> 0.82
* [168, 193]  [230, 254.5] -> 0.80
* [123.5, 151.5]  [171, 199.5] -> 1.04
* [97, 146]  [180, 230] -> 0.91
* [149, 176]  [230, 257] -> 0.77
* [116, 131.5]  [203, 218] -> 0.88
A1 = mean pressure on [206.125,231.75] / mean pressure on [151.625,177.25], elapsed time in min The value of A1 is 0.8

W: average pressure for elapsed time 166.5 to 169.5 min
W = 19.3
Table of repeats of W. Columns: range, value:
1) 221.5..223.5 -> 14.2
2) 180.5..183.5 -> 16.2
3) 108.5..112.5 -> 15.9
